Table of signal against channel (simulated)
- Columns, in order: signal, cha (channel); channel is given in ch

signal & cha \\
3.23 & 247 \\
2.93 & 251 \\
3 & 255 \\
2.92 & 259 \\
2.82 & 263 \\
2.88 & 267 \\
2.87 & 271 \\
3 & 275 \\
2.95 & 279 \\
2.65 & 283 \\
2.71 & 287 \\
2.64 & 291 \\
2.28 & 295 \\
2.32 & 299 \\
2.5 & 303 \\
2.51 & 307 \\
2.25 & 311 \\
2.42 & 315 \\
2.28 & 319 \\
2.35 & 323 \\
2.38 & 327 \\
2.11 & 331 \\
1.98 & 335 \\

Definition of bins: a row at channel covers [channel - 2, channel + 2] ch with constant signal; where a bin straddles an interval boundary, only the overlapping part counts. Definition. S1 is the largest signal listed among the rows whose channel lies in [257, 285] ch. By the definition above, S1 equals 3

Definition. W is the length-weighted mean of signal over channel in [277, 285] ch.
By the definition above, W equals 2.8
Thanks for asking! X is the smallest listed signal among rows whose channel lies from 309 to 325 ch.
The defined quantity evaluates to 2.25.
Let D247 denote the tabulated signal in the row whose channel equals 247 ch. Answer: 3.23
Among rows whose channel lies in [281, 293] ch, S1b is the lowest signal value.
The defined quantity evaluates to 2.64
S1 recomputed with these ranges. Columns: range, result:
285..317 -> 2.71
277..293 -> 2.95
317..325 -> 2.35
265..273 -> 2.88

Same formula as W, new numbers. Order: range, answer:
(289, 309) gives 2.45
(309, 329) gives 2.34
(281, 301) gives 2.52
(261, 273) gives 2.86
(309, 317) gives 2.33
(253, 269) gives 2.9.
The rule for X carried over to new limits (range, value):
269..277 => 2.87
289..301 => 2.28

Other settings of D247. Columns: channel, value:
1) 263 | 2.82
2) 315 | 2.42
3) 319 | 2.28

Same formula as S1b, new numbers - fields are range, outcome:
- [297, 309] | 2.32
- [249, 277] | 2.82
